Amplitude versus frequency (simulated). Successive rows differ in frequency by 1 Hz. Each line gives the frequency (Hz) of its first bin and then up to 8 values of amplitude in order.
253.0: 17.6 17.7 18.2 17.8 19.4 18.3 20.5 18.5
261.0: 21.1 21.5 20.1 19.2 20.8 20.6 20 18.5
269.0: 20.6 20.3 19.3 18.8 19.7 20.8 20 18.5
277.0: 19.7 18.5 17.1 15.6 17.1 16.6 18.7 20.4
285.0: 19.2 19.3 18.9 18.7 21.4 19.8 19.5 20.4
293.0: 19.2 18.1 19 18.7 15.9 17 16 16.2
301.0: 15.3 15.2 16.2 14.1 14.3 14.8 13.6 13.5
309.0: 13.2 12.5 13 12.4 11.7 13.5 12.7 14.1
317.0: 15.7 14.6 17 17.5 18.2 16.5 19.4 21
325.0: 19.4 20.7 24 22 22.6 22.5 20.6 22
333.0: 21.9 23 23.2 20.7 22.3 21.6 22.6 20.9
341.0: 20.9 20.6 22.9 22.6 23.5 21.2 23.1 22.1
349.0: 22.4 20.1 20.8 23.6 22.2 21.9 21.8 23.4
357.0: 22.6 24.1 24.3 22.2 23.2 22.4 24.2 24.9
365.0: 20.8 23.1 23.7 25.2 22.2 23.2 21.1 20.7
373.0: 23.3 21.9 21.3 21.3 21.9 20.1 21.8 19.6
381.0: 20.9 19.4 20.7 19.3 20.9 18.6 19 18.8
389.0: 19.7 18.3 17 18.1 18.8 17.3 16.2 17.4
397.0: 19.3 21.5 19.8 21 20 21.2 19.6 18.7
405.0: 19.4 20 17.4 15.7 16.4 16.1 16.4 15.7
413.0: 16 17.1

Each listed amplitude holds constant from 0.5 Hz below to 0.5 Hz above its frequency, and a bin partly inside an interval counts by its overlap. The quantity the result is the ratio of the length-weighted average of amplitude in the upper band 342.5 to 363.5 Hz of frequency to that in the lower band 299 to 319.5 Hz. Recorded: 1.59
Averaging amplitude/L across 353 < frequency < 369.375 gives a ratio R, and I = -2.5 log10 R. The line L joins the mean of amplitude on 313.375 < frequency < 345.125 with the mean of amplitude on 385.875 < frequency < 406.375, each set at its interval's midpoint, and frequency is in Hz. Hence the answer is -0.18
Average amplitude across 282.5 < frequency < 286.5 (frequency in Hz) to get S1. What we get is 19.4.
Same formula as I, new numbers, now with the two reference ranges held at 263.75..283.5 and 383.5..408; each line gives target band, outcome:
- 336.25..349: -0.16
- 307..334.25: 0.09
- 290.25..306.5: 0.13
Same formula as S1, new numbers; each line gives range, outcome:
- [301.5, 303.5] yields 15.7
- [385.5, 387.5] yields 18.8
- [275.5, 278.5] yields 18.9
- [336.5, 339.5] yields 22.2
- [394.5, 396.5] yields 16.8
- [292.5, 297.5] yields 18.2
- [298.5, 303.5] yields 15.8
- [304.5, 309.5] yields 13.9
